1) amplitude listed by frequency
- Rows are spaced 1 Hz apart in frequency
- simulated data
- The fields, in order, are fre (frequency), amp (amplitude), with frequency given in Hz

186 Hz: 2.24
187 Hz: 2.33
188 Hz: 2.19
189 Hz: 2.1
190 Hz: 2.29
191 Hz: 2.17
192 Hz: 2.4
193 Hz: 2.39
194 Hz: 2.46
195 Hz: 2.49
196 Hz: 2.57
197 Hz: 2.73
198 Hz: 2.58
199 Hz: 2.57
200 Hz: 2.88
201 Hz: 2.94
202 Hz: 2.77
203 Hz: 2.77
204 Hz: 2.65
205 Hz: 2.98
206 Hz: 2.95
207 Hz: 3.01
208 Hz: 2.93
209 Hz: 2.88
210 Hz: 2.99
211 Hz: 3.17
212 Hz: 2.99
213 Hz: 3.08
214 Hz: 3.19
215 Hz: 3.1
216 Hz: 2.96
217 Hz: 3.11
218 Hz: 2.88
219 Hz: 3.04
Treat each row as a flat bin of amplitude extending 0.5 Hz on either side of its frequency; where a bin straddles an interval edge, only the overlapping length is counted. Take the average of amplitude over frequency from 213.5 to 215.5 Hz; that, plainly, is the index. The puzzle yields 3.15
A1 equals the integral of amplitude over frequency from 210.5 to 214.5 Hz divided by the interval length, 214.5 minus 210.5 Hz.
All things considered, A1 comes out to 3.11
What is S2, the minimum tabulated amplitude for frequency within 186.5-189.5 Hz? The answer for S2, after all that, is 2.1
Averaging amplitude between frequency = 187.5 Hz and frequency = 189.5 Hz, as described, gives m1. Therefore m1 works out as 2.15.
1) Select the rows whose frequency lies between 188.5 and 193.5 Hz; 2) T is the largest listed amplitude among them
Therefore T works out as 2.4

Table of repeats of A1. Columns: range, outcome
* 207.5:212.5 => 2.99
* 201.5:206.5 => 2.82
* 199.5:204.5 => 2.8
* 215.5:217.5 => 3.04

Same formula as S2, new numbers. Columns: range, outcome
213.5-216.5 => 2.96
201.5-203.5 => 2.77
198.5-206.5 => 2.57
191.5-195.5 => 2.39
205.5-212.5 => 2.88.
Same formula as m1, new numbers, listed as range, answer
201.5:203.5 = 2.77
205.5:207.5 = 2.98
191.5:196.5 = 2.46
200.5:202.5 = 2.85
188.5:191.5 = 2.19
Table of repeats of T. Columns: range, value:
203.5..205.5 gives 2.98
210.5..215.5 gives 3.19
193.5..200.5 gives 2.88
